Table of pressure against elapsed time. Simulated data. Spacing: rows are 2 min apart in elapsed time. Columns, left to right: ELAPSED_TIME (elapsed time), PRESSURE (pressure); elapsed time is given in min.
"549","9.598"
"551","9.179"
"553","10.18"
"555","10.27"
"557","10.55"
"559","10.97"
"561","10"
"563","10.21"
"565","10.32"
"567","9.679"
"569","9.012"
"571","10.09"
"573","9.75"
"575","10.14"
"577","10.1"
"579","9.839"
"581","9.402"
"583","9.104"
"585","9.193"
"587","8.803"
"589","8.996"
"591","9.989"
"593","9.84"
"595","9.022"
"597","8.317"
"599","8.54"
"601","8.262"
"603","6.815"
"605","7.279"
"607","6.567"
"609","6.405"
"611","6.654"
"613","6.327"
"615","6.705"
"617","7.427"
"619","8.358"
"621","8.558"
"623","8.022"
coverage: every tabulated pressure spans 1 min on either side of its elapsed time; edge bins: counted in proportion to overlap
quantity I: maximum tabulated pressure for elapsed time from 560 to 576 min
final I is 10.32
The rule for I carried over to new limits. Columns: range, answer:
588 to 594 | 9.989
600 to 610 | 8.262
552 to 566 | 10.97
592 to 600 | 9.84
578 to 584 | 9.839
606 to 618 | 7.427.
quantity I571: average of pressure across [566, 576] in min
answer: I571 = 9.73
